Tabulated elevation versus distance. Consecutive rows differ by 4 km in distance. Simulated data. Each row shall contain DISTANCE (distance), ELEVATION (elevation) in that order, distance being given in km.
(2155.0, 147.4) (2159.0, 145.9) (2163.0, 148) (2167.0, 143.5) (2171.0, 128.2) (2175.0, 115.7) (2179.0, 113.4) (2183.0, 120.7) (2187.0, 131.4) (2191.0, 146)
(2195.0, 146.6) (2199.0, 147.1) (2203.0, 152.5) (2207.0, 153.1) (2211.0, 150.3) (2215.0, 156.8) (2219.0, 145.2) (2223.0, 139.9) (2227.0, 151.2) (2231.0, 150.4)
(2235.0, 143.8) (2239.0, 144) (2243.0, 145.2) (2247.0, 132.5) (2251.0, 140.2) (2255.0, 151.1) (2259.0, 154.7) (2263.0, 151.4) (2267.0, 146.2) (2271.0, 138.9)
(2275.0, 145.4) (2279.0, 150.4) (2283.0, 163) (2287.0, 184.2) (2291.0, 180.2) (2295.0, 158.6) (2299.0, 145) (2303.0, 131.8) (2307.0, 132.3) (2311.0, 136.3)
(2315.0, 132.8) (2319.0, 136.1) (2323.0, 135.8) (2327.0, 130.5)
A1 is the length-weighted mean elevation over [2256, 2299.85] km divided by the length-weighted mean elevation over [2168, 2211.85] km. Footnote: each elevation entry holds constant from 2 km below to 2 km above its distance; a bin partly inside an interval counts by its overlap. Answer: 1.14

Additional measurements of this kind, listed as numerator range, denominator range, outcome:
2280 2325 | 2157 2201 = 1.10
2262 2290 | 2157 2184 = 1.18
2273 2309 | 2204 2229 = 1.03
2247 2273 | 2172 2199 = 1.12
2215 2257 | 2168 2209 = 1.07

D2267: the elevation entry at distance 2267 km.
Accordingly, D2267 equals 146.2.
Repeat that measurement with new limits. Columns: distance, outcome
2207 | 153.1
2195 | 146.6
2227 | 151.2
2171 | 128.2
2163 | 148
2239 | 144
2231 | 150.4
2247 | 132.5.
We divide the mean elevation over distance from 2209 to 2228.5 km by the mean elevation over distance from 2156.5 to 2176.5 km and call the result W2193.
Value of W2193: 1.08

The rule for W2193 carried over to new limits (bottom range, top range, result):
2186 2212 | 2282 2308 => 1.07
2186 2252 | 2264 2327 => 1.01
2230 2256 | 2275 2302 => 1.12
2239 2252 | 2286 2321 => 1.05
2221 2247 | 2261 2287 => 1.05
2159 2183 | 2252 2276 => 1.13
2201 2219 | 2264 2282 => 0.96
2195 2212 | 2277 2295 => 1.12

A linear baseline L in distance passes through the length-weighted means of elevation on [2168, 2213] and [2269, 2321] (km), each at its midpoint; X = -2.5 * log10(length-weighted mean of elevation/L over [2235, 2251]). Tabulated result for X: 0.02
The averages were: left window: 137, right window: 149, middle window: 141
